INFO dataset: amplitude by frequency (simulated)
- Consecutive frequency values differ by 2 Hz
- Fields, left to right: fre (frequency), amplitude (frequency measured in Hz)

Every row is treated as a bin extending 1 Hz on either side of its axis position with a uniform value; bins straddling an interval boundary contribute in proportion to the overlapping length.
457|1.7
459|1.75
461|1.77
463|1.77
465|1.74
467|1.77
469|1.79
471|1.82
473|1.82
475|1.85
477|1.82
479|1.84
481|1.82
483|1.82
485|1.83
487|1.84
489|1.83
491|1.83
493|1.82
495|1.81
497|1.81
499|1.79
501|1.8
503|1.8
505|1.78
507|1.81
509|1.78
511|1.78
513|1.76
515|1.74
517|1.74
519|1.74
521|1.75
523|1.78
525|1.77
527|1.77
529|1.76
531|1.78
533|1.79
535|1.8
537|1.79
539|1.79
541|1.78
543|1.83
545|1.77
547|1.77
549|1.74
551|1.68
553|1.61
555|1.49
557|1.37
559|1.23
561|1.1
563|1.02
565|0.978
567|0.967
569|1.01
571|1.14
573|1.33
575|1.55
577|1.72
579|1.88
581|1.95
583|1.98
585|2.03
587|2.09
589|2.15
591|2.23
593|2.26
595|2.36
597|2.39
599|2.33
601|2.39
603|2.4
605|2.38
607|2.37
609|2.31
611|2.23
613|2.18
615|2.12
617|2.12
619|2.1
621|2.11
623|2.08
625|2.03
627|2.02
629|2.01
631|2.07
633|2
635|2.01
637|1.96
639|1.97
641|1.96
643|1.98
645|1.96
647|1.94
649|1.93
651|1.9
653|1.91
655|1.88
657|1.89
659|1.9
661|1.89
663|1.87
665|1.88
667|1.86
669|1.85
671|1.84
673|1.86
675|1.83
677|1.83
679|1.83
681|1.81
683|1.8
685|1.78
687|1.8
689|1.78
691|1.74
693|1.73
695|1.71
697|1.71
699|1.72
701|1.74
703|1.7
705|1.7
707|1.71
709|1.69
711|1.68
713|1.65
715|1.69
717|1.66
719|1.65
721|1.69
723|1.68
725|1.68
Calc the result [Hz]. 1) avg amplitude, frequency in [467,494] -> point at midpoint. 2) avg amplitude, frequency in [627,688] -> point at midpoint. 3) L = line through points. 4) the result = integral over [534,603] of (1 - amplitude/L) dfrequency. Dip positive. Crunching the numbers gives 4.9 Hz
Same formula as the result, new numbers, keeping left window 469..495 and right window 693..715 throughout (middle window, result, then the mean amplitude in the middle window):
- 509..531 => 0.54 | 1.76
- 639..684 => -4.12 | 1.88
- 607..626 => -4.38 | 2.15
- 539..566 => 4.33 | 1.5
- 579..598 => -4.08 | 2.15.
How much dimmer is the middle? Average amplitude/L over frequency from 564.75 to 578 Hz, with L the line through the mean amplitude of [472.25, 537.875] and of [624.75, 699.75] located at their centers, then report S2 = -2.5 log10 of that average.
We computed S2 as 0.41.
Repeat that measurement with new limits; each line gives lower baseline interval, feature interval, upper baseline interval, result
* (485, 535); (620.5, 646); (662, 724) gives -0.14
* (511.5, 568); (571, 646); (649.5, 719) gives -0.22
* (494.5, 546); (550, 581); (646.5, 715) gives 0.30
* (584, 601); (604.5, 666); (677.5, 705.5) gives 0.00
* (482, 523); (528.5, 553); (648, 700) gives 0.02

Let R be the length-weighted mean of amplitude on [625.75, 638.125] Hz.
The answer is 2.01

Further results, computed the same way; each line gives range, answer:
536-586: 1.54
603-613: 2.32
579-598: 2.15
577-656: 2.1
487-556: 1.77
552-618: 1.84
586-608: 2.3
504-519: 1.77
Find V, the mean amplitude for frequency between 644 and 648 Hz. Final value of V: 1.95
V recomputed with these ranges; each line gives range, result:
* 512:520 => 1.75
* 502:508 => 1.8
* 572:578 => 1.53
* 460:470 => 1.77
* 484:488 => 1.83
